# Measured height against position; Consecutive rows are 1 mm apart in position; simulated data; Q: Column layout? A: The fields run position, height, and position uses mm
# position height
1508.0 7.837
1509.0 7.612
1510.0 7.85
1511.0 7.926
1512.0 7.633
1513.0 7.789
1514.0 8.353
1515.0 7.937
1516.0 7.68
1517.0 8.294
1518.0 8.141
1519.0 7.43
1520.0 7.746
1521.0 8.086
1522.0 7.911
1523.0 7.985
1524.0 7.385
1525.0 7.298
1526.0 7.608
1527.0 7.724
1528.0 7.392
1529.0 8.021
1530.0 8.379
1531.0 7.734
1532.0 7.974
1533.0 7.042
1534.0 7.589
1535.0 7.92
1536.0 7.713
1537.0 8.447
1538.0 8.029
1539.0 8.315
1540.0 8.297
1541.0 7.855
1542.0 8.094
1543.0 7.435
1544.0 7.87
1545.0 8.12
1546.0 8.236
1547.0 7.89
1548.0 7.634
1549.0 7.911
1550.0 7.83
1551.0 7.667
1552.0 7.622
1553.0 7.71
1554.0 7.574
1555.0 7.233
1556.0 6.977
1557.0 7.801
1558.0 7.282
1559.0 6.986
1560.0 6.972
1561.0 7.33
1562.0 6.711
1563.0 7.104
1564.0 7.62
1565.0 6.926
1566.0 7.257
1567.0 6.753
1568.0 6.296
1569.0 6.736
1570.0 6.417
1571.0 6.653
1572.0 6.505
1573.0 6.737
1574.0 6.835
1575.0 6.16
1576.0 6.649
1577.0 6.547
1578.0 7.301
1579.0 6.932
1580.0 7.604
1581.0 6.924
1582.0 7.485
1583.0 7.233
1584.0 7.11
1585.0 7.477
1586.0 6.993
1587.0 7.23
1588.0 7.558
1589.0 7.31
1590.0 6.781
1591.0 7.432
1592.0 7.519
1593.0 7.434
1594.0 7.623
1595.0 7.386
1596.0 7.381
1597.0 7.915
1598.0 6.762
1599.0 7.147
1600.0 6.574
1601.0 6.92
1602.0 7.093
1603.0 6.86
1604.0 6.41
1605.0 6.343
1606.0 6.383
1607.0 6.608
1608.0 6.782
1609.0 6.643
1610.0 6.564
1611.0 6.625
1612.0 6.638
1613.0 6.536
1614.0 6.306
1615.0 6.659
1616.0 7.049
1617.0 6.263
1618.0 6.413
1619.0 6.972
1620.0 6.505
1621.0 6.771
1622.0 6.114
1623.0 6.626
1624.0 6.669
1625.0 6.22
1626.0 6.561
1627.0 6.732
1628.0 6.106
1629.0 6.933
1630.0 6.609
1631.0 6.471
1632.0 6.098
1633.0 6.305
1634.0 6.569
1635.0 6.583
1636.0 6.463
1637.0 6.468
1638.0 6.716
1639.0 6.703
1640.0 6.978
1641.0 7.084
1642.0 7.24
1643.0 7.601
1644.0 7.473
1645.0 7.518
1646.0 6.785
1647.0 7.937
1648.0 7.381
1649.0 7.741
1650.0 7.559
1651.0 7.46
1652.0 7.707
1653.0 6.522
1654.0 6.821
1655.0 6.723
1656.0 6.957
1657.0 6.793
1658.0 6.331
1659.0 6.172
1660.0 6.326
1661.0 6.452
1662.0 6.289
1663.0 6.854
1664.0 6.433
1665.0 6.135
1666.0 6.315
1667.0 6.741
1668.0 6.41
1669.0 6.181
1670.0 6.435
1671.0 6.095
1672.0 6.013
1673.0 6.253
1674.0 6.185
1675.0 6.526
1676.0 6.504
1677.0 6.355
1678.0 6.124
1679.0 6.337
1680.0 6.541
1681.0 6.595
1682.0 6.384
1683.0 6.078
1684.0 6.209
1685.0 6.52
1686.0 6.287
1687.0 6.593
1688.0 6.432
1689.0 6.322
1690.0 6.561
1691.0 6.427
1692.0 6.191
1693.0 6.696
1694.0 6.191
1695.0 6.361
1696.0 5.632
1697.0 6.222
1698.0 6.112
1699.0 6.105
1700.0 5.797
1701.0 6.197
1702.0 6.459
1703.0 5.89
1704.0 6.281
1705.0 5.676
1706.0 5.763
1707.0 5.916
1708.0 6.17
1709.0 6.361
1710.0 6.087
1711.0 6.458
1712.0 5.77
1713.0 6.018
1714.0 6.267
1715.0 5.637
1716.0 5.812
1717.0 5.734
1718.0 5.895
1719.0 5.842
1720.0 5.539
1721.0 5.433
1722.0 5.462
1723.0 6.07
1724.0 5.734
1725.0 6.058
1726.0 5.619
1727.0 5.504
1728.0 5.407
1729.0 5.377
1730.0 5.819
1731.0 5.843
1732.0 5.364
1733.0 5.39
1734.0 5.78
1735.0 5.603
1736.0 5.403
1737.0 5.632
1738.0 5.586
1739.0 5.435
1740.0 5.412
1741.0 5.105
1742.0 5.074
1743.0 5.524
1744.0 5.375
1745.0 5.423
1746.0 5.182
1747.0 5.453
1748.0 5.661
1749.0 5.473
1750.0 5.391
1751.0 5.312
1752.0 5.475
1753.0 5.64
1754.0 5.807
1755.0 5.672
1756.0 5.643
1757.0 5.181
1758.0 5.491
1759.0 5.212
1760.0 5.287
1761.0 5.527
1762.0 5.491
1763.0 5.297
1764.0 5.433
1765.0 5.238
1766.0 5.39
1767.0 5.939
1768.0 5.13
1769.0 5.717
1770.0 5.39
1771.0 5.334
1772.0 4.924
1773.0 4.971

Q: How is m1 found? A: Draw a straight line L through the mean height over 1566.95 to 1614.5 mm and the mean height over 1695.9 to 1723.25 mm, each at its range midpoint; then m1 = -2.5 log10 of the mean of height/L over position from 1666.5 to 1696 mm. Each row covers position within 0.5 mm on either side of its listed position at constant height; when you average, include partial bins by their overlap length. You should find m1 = -0.03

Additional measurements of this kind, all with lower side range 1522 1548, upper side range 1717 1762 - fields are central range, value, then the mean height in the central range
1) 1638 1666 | -0.07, 6.95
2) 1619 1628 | 0.05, 6.53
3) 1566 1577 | 0.13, 6.6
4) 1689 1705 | -0.03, 6.2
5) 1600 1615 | 0.06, 6.62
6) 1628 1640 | 0.03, 6.54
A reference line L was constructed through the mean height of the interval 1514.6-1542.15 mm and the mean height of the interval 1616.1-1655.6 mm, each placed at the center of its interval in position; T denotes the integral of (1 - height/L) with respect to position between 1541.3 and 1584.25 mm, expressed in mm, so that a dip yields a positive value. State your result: 1.7 mm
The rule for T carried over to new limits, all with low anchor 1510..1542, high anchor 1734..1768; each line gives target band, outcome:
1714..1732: 0.2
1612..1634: 1.0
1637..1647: -0.8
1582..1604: -0.2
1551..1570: 0.9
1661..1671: -0.1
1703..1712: -0.2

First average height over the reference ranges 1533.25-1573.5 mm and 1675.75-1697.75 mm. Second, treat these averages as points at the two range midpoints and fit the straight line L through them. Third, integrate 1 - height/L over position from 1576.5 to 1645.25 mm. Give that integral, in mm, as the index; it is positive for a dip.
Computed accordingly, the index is 1.0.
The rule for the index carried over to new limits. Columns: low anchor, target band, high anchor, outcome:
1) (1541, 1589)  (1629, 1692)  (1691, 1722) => -2.2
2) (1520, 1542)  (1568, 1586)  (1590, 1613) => 0.9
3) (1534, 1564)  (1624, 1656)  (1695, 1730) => -1.1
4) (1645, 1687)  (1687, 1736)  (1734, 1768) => 0.4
